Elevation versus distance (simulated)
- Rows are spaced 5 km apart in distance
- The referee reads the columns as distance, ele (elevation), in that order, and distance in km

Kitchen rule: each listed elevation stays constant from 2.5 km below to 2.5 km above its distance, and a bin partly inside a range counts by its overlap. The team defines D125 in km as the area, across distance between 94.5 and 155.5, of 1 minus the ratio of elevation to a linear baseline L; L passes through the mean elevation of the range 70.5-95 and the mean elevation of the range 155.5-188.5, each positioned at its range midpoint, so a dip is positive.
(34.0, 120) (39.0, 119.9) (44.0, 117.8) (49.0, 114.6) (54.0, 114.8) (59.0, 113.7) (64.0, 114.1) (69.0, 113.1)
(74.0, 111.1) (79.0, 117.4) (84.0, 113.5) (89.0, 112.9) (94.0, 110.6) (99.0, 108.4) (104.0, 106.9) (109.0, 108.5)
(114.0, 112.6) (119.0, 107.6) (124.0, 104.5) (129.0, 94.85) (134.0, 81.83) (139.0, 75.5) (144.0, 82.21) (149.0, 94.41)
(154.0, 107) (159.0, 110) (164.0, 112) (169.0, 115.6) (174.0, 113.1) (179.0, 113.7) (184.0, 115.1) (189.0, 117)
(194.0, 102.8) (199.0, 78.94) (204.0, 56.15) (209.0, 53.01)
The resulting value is 7.71 km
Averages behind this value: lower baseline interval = 113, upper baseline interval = 113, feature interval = 98.9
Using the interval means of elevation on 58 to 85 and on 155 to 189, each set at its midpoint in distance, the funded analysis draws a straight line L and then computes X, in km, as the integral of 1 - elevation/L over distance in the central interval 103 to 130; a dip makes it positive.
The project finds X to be 1.7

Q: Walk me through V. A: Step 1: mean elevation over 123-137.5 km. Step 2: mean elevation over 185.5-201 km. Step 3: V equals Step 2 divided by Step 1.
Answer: 1.1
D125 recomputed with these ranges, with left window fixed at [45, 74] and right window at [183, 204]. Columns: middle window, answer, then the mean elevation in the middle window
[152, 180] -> -3.2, 112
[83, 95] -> -0.2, 112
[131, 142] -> 2.6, 79.6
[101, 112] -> 0.0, 108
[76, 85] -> -0.3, 116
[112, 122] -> -0.3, 110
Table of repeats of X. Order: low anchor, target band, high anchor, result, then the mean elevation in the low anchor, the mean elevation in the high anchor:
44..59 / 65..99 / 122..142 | -2.54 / 115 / 88.6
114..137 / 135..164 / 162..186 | 3.17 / 98.4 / 114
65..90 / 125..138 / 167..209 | 2.15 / 114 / 98.5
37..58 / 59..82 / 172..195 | 0.40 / 116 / 113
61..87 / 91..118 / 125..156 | -1.76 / 114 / 89.8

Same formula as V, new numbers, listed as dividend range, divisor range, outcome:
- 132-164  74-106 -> 0.84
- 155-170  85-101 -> 1.01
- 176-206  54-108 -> 0.88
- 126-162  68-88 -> 0.81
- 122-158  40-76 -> 0.80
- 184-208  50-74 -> 0.79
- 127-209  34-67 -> 0.83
